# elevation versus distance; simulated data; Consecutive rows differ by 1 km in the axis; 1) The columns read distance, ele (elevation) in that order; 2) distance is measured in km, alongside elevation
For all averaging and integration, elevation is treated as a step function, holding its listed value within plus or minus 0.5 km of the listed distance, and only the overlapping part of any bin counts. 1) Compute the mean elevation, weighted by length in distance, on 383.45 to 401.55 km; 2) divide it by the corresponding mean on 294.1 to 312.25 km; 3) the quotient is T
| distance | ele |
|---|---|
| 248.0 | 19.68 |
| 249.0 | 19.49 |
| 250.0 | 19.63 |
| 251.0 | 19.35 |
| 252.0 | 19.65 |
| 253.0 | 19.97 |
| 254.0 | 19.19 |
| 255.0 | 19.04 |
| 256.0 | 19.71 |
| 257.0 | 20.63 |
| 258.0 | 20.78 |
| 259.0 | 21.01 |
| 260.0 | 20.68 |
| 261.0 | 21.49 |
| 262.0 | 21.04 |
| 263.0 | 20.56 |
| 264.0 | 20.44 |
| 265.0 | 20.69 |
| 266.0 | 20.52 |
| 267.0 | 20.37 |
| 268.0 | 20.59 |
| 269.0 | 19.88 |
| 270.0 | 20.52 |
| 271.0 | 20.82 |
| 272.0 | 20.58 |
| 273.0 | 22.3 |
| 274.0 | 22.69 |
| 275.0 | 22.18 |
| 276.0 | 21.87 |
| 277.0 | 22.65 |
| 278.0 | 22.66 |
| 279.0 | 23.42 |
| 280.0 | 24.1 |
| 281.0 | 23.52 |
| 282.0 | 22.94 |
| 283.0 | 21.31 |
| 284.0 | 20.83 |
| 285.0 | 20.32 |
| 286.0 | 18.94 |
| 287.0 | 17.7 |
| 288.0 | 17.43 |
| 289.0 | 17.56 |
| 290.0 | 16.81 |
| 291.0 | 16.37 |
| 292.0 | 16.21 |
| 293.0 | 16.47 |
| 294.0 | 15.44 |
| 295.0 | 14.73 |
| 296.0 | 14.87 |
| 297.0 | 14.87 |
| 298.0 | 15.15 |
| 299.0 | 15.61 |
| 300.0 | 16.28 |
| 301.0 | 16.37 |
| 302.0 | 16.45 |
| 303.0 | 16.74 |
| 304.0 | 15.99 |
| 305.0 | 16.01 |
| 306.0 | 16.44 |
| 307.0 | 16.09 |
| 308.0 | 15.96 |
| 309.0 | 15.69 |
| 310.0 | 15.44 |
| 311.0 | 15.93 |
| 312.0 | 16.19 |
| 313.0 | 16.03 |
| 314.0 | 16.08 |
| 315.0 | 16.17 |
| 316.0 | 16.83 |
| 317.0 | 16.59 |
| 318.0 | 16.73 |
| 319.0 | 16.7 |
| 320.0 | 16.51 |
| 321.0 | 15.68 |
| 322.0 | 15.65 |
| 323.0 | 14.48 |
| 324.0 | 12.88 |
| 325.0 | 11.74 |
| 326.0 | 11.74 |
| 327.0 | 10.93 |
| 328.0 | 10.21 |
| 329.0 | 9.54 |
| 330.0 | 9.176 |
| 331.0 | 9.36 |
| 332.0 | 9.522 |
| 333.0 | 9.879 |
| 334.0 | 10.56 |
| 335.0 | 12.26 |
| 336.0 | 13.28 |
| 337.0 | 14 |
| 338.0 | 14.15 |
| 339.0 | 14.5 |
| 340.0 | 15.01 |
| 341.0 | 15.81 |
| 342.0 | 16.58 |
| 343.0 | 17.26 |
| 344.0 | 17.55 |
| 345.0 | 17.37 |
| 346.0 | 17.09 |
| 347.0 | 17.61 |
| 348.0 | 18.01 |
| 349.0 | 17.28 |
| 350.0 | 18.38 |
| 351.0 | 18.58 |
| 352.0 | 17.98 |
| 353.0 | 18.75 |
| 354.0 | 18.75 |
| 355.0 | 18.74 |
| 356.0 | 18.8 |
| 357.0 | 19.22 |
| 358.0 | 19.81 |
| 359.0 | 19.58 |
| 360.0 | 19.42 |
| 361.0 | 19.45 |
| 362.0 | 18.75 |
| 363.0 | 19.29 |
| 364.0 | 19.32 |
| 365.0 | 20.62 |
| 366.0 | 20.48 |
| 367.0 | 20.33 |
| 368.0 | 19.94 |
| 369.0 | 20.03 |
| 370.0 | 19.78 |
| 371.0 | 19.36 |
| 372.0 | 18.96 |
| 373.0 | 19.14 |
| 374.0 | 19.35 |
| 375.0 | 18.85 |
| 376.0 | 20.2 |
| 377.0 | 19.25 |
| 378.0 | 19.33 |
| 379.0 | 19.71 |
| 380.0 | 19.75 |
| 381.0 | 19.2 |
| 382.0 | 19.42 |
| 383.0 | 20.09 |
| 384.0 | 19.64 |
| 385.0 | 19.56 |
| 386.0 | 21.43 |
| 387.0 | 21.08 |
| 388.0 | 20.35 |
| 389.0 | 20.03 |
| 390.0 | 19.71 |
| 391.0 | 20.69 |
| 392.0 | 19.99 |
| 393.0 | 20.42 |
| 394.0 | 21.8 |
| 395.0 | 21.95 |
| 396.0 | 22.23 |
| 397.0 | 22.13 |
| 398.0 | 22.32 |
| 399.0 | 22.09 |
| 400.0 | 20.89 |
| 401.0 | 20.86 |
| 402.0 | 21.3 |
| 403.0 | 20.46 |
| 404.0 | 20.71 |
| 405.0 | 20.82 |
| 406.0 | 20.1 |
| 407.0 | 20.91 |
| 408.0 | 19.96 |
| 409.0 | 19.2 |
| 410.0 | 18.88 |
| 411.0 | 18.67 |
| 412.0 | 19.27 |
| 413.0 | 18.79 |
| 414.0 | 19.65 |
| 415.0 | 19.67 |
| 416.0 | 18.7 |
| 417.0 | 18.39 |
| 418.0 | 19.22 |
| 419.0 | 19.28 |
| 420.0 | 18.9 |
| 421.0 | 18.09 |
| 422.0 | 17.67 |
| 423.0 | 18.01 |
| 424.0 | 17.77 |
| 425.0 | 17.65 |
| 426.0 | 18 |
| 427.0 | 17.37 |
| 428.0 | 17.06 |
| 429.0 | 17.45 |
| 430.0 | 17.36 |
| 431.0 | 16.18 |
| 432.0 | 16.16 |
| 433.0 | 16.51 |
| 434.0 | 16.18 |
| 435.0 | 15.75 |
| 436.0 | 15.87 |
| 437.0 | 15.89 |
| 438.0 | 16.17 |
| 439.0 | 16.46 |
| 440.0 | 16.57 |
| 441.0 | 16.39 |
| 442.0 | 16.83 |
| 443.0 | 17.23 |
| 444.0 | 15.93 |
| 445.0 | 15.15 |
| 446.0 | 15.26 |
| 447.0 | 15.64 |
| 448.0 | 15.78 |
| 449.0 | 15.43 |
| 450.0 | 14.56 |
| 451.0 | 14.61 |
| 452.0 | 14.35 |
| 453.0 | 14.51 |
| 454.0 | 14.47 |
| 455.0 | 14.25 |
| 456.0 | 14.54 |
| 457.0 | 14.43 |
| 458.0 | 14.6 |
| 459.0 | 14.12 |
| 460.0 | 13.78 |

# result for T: 1.3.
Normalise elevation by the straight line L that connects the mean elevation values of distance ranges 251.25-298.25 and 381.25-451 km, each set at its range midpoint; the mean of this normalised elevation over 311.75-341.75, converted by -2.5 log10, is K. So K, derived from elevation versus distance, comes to 0.38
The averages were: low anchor 19.8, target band 13.6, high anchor 18.6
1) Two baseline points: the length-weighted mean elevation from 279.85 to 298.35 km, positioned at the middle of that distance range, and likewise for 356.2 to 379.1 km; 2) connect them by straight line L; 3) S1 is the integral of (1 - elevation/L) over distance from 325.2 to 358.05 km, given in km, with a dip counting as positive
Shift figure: 7.1 km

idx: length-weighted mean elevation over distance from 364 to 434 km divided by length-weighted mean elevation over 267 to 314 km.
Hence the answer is 1.06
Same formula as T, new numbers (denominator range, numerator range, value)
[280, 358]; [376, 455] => 1.15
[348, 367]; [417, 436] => 0.92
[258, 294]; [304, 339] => 0.68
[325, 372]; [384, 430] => 1.21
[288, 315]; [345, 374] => 1.19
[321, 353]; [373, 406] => 1.44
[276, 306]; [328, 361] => 0.86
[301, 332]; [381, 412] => 1.41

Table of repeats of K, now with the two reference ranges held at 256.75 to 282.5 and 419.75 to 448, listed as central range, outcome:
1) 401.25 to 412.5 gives -0.15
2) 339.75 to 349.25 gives 0.14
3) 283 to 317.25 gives 0.24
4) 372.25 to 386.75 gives -0.08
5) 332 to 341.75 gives 0.43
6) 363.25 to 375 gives -0.06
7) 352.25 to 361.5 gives -0.01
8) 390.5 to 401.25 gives -0.20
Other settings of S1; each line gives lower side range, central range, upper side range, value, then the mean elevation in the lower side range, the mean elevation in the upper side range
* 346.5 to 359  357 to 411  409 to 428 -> -4.70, 18.5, 18.5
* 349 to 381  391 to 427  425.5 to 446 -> -4.61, 19.3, 16.5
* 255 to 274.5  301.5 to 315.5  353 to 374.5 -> 2.84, 20.8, 19.5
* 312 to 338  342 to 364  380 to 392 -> -2.65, 13.4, 20.1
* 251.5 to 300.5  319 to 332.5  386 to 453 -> 4.88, 19.7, 18.4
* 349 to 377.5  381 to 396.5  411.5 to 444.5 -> -1.63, 19.3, 17.5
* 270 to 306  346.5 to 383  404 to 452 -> -2.32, 18.8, 17.5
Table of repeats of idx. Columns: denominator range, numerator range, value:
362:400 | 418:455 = 0.82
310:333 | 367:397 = 1.46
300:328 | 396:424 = 1.29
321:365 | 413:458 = 1.07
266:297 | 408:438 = 0.90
